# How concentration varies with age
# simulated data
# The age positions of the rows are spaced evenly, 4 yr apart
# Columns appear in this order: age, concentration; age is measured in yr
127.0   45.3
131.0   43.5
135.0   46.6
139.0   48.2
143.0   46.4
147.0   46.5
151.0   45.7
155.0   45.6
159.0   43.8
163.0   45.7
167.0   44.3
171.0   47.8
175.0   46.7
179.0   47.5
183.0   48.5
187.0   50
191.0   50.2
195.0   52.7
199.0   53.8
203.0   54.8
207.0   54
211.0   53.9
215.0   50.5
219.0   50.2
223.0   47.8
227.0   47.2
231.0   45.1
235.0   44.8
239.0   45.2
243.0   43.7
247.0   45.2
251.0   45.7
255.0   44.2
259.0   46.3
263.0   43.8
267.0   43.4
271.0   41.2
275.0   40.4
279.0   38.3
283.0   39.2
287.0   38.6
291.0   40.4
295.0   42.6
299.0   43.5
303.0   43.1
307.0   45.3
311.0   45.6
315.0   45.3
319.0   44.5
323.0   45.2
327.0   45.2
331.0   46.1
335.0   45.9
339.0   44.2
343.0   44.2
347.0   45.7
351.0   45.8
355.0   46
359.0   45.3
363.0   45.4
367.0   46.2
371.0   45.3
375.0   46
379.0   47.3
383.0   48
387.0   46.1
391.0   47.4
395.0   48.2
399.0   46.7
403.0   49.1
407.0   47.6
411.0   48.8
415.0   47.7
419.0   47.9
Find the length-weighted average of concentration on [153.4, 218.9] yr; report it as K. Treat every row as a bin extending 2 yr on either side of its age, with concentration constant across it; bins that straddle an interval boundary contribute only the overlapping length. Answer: 49.4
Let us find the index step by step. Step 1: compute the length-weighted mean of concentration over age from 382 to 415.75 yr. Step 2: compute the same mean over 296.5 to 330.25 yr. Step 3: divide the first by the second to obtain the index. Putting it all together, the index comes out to 1.07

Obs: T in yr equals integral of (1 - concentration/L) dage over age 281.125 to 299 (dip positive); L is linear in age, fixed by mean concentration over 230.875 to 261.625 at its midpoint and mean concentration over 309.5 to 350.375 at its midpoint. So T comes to 1.8 yr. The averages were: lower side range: 45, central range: 40.6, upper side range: 45.2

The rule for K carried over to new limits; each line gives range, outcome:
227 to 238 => 45.4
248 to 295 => 42.1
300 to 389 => 45.5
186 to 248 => 49.4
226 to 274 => 44.5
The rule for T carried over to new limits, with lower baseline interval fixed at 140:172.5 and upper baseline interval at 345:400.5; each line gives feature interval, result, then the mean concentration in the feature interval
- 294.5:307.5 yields 0.7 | 43.5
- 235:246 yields 0.3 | 44.6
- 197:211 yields -2.5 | 54.2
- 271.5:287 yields 2.3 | 39.4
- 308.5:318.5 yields 0.2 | 45.3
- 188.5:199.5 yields -1.4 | 51.9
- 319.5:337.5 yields 0.3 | 45.5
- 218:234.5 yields -0.4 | 47.2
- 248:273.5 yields 1.1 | 44.1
